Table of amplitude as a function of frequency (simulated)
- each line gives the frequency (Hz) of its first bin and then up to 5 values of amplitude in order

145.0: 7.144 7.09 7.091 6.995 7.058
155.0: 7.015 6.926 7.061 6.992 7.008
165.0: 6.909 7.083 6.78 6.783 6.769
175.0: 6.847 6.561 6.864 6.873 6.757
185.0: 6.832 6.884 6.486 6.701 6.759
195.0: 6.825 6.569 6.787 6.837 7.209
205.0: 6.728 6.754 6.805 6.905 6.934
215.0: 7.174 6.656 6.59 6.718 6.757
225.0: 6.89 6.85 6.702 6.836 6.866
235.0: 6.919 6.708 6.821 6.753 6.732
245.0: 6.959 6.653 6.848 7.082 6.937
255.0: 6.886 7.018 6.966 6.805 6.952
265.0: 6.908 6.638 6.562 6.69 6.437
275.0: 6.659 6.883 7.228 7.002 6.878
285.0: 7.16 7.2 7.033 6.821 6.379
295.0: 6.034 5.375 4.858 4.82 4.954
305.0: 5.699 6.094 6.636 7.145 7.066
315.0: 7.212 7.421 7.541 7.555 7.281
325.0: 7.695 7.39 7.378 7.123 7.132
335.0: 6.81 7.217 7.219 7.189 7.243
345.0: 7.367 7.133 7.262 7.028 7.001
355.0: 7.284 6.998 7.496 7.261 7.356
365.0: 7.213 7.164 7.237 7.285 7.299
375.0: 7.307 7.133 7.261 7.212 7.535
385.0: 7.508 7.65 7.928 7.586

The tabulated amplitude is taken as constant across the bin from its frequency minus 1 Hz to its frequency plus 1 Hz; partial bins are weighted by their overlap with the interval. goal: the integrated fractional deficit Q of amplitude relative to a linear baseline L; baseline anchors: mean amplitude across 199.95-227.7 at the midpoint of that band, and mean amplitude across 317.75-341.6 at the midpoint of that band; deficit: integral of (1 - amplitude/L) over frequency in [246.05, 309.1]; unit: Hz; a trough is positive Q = 4.9 Hz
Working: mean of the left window 6.84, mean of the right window 7.3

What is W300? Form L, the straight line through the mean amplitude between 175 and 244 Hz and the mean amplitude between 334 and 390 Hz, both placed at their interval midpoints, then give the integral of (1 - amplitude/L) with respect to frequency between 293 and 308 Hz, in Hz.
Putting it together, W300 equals 3.4 Hz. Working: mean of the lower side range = 6.8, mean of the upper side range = 7.27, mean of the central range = 5.47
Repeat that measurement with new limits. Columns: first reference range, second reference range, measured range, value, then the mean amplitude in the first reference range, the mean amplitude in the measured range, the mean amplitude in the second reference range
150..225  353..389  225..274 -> 1.31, 6.84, 6.82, 7.31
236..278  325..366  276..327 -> 2.61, 6.8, 6.65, 7.22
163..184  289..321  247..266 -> -1.17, 6.83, 6.92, 6.33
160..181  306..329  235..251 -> 0.49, 6.86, 6.81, 7.19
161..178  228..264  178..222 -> 0.33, 6.85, 6.8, 6.86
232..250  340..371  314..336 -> -0.66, 6.81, 7.32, 7.22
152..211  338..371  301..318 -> 1.66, 6.84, 6.43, 7.22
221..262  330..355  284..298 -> 0.84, 6.85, 6.57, 7.15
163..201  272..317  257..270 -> -0.54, 6.79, 6.82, 6.46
